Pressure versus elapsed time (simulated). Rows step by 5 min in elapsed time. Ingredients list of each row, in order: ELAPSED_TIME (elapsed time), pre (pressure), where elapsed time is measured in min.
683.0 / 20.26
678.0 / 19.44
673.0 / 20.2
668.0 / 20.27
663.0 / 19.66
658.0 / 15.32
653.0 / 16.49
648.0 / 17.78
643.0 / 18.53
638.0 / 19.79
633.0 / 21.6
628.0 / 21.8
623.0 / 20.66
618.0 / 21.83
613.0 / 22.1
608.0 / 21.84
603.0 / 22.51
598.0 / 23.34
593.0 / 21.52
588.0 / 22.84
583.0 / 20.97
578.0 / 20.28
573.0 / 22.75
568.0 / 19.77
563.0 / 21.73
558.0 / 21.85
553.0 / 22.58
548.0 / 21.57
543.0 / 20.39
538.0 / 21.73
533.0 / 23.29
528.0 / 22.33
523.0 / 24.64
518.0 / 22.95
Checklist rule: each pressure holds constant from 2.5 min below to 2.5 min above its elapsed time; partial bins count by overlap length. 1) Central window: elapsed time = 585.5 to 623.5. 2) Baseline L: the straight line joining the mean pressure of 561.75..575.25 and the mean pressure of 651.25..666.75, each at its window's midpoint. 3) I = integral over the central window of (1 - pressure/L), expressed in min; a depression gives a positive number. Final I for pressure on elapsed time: -4.5 min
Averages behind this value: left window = 21.4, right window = 17.4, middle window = 22.2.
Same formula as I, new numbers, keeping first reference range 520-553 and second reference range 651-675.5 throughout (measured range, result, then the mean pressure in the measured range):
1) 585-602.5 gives -1.7 min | 22.5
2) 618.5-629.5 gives -0.9 min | 21.3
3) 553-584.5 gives 0.0 min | 21.3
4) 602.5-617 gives -1.4 min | 22.1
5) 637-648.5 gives 0.2 min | 18.7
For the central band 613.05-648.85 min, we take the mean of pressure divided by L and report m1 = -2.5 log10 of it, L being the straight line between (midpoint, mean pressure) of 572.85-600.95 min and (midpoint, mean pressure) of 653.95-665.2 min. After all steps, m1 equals -0.08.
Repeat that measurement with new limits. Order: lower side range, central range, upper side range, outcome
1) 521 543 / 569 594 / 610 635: 0.03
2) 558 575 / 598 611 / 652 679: -0.10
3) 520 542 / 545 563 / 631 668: 0.00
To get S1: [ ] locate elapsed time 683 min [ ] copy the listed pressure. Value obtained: 20.26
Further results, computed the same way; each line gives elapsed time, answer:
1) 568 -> 19.77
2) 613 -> 22.1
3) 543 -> 20.39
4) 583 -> 20.97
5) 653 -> 16.49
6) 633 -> 21.6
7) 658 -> 15.32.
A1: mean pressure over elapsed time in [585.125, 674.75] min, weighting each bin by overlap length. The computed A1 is 20.5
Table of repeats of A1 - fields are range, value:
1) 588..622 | 22.2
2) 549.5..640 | 21.7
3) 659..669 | 19.2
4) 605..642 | 21.3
